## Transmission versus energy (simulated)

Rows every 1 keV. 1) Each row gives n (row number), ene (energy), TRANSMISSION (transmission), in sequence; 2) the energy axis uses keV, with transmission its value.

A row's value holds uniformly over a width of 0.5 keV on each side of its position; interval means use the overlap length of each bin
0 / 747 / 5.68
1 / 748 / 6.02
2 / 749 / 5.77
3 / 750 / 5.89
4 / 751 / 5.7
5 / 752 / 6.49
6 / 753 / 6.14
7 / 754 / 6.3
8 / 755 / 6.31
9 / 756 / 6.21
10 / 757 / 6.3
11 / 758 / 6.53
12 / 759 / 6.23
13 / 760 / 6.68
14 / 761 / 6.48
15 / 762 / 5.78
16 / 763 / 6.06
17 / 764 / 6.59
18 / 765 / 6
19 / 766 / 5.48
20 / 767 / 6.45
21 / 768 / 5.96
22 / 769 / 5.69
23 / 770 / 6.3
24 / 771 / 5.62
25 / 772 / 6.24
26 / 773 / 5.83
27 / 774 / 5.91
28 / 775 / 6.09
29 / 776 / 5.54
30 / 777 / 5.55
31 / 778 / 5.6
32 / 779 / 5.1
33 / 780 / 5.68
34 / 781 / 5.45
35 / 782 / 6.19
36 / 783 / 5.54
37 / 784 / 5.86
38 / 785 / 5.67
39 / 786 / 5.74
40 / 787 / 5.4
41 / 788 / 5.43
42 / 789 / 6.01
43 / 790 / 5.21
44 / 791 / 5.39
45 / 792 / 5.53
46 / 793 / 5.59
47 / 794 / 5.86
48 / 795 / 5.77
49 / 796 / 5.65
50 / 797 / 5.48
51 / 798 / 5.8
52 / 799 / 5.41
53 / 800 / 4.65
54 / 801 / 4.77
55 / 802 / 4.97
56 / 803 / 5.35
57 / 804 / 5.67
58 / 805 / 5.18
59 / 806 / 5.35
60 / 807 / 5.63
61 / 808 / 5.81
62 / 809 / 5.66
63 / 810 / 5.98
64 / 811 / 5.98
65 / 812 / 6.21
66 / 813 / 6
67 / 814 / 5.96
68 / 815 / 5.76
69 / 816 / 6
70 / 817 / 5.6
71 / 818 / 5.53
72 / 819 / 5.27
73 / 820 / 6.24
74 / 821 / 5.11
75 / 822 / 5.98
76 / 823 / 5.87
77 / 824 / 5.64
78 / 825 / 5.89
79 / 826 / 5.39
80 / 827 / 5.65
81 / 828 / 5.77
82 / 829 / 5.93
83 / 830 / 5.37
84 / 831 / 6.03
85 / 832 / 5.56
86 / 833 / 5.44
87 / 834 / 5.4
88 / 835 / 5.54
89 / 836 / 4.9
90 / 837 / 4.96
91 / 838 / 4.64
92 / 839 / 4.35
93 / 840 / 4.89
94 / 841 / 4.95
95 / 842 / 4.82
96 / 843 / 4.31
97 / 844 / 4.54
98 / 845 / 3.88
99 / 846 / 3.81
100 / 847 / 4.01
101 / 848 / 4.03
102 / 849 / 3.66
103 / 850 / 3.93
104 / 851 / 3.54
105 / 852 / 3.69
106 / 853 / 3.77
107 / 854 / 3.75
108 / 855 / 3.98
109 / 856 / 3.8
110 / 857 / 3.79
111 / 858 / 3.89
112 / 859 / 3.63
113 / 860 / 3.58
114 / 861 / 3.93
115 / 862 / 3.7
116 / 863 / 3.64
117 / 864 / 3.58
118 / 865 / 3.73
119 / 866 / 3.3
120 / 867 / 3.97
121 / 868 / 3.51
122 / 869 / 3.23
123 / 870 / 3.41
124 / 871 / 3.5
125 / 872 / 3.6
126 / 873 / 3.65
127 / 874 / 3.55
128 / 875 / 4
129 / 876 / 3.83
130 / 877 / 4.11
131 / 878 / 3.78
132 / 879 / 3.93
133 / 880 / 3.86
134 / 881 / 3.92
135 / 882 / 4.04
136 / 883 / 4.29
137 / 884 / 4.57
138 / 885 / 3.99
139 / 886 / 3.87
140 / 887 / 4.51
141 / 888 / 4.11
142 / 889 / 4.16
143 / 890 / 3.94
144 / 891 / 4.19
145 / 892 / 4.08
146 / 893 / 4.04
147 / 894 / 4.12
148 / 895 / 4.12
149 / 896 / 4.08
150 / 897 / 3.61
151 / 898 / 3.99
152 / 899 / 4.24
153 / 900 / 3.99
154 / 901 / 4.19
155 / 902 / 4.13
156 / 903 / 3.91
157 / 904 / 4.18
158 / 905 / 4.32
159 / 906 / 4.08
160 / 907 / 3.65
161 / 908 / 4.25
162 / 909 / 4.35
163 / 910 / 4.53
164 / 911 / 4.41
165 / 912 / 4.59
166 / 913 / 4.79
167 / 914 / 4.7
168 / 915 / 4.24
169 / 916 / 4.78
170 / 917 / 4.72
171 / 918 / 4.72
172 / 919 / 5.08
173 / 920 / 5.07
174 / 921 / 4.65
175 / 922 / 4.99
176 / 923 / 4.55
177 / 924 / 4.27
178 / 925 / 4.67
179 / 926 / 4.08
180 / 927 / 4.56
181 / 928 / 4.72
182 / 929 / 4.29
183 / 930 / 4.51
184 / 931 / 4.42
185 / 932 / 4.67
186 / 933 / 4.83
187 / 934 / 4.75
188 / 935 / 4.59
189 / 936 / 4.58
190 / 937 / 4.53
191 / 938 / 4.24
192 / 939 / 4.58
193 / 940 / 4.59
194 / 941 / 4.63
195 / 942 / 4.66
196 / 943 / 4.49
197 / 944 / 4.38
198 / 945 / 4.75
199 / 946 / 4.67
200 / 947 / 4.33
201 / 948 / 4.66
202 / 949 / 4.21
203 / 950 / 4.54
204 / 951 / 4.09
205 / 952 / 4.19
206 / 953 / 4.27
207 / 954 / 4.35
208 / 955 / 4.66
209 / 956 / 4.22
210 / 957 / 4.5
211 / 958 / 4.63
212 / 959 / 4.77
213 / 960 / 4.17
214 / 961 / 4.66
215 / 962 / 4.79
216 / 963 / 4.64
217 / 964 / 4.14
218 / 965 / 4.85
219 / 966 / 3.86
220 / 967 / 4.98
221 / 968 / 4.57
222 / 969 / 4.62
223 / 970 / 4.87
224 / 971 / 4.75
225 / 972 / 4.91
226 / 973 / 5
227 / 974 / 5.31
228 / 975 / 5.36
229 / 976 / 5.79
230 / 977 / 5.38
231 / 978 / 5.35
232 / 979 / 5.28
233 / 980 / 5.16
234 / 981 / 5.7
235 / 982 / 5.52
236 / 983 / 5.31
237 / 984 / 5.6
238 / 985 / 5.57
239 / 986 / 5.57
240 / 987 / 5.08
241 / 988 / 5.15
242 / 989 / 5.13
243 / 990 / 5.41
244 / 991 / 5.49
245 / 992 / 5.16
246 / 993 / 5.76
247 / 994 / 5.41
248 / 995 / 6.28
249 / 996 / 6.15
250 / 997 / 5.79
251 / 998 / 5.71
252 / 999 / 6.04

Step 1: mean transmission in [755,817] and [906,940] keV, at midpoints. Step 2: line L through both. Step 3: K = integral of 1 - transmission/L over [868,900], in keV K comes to 6.2 keV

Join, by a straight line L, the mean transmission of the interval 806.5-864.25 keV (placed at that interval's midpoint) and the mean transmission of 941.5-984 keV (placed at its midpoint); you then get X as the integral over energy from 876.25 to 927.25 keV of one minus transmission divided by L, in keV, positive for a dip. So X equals 5.9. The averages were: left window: 4.9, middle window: 4.27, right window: 4.76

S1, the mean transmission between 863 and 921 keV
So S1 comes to 4.09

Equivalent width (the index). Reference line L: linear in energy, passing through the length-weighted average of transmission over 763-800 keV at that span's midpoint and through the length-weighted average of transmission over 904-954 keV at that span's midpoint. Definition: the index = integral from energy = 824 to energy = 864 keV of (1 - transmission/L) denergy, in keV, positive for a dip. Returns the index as 5.38 keV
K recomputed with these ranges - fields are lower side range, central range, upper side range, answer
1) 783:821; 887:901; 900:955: 2.1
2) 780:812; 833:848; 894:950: 1.5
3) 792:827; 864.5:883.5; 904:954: 4.8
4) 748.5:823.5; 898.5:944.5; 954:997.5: 7.0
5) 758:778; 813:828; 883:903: -1.4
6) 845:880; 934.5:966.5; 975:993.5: 3.0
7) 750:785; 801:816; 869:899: -1.1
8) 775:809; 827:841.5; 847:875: -2.9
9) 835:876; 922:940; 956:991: 0.4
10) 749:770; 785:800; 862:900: -0.1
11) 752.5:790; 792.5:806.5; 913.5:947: 0.8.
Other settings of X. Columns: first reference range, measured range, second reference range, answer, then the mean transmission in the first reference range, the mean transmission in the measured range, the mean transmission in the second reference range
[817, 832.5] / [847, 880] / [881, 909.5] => 7.4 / 5.68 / 3.73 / 4.1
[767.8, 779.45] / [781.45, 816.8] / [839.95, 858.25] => -3.0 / 5.78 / 5.61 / 4.04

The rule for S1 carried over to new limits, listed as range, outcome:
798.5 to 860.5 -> 5.01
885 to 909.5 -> 4.09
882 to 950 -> 4.39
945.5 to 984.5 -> 4.79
